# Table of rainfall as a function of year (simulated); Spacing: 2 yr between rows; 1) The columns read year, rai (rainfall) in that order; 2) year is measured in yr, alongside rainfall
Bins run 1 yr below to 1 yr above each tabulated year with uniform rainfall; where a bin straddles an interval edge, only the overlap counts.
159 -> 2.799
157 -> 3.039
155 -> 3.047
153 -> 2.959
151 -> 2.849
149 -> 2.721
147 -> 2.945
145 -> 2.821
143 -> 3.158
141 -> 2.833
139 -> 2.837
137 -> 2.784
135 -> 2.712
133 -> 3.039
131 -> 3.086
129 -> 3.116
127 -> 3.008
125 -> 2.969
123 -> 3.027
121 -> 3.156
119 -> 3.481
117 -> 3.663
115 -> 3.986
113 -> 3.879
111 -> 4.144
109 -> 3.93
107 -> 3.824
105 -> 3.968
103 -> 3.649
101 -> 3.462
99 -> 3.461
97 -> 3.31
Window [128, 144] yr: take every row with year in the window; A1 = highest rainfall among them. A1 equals 3.158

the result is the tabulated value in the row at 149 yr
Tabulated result 2.721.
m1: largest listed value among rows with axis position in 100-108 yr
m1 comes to 3.968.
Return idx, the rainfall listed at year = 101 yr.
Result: 3.462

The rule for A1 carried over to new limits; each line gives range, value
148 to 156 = 3.047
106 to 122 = 4.144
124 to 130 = 3.116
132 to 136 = 3.039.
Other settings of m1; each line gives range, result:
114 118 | 3.986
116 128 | 3.663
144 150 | 2.945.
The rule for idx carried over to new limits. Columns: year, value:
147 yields 2.945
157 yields 3.039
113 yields 3.879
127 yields 3.008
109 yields 3.93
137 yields 2.784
